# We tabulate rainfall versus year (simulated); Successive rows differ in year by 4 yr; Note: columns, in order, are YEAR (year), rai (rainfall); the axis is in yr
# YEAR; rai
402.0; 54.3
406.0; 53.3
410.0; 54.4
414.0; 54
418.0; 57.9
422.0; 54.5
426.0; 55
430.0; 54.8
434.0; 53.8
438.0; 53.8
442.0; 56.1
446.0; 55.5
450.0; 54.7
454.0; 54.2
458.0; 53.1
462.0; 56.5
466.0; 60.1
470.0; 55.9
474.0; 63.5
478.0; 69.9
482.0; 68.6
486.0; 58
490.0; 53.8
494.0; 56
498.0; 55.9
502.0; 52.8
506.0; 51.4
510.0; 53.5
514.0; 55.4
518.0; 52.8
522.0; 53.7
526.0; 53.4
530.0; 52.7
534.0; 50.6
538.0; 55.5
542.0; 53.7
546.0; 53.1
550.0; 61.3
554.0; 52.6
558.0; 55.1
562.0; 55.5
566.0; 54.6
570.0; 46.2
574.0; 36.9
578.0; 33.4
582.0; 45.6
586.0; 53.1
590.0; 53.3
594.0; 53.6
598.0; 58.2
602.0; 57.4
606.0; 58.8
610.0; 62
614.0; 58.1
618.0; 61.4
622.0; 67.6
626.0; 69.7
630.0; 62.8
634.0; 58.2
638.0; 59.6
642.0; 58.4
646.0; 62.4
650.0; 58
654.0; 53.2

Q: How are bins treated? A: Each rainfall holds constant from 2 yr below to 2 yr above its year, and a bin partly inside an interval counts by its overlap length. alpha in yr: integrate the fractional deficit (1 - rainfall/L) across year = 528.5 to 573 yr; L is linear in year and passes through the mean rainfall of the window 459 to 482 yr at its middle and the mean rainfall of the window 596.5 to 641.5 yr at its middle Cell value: 5.8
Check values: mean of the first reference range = 61.5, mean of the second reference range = 61.2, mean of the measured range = 53.4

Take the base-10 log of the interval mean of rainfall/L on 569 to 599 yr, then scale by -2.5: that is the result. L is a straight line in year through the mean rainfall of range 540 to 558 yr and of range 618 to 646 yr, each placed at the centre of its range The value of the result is 0.23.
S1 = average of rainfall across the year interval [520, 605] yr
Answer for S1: 52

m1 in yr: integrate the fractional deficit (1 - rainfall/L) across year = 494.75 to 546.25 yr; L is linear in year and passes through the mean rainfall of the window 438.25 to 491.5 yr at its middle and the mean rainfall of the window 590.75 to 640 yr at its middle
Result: 4.9 yr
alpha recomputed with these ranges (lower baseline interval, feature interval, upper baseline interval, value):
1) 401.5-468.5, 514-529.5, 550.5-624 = 0.2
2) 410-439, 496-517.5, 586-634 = 1.3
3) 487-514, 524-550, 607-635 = 1.4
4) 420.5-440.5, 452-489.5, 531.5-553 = -3.6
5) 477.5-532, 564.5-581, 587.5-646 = 4.5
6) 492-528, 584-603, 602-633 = 1.7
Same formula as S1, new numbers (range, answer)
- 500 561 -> 53.9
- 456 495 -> 59.6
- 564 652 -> 55.9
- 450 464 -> 54.6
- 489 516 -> 54.1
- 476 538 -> 55.9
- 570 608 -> 49.8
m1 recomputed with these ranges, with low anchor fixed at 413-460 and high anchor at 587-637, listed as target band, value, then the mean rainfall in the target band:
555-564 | 0.5 yr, 55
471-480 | -1.5 yr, 65.5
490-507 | 0.7 yr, 54.2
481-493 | -0.6 yr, 59.1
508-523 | 0.9 yr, 53.9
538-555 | 0.8 yr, 55.4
